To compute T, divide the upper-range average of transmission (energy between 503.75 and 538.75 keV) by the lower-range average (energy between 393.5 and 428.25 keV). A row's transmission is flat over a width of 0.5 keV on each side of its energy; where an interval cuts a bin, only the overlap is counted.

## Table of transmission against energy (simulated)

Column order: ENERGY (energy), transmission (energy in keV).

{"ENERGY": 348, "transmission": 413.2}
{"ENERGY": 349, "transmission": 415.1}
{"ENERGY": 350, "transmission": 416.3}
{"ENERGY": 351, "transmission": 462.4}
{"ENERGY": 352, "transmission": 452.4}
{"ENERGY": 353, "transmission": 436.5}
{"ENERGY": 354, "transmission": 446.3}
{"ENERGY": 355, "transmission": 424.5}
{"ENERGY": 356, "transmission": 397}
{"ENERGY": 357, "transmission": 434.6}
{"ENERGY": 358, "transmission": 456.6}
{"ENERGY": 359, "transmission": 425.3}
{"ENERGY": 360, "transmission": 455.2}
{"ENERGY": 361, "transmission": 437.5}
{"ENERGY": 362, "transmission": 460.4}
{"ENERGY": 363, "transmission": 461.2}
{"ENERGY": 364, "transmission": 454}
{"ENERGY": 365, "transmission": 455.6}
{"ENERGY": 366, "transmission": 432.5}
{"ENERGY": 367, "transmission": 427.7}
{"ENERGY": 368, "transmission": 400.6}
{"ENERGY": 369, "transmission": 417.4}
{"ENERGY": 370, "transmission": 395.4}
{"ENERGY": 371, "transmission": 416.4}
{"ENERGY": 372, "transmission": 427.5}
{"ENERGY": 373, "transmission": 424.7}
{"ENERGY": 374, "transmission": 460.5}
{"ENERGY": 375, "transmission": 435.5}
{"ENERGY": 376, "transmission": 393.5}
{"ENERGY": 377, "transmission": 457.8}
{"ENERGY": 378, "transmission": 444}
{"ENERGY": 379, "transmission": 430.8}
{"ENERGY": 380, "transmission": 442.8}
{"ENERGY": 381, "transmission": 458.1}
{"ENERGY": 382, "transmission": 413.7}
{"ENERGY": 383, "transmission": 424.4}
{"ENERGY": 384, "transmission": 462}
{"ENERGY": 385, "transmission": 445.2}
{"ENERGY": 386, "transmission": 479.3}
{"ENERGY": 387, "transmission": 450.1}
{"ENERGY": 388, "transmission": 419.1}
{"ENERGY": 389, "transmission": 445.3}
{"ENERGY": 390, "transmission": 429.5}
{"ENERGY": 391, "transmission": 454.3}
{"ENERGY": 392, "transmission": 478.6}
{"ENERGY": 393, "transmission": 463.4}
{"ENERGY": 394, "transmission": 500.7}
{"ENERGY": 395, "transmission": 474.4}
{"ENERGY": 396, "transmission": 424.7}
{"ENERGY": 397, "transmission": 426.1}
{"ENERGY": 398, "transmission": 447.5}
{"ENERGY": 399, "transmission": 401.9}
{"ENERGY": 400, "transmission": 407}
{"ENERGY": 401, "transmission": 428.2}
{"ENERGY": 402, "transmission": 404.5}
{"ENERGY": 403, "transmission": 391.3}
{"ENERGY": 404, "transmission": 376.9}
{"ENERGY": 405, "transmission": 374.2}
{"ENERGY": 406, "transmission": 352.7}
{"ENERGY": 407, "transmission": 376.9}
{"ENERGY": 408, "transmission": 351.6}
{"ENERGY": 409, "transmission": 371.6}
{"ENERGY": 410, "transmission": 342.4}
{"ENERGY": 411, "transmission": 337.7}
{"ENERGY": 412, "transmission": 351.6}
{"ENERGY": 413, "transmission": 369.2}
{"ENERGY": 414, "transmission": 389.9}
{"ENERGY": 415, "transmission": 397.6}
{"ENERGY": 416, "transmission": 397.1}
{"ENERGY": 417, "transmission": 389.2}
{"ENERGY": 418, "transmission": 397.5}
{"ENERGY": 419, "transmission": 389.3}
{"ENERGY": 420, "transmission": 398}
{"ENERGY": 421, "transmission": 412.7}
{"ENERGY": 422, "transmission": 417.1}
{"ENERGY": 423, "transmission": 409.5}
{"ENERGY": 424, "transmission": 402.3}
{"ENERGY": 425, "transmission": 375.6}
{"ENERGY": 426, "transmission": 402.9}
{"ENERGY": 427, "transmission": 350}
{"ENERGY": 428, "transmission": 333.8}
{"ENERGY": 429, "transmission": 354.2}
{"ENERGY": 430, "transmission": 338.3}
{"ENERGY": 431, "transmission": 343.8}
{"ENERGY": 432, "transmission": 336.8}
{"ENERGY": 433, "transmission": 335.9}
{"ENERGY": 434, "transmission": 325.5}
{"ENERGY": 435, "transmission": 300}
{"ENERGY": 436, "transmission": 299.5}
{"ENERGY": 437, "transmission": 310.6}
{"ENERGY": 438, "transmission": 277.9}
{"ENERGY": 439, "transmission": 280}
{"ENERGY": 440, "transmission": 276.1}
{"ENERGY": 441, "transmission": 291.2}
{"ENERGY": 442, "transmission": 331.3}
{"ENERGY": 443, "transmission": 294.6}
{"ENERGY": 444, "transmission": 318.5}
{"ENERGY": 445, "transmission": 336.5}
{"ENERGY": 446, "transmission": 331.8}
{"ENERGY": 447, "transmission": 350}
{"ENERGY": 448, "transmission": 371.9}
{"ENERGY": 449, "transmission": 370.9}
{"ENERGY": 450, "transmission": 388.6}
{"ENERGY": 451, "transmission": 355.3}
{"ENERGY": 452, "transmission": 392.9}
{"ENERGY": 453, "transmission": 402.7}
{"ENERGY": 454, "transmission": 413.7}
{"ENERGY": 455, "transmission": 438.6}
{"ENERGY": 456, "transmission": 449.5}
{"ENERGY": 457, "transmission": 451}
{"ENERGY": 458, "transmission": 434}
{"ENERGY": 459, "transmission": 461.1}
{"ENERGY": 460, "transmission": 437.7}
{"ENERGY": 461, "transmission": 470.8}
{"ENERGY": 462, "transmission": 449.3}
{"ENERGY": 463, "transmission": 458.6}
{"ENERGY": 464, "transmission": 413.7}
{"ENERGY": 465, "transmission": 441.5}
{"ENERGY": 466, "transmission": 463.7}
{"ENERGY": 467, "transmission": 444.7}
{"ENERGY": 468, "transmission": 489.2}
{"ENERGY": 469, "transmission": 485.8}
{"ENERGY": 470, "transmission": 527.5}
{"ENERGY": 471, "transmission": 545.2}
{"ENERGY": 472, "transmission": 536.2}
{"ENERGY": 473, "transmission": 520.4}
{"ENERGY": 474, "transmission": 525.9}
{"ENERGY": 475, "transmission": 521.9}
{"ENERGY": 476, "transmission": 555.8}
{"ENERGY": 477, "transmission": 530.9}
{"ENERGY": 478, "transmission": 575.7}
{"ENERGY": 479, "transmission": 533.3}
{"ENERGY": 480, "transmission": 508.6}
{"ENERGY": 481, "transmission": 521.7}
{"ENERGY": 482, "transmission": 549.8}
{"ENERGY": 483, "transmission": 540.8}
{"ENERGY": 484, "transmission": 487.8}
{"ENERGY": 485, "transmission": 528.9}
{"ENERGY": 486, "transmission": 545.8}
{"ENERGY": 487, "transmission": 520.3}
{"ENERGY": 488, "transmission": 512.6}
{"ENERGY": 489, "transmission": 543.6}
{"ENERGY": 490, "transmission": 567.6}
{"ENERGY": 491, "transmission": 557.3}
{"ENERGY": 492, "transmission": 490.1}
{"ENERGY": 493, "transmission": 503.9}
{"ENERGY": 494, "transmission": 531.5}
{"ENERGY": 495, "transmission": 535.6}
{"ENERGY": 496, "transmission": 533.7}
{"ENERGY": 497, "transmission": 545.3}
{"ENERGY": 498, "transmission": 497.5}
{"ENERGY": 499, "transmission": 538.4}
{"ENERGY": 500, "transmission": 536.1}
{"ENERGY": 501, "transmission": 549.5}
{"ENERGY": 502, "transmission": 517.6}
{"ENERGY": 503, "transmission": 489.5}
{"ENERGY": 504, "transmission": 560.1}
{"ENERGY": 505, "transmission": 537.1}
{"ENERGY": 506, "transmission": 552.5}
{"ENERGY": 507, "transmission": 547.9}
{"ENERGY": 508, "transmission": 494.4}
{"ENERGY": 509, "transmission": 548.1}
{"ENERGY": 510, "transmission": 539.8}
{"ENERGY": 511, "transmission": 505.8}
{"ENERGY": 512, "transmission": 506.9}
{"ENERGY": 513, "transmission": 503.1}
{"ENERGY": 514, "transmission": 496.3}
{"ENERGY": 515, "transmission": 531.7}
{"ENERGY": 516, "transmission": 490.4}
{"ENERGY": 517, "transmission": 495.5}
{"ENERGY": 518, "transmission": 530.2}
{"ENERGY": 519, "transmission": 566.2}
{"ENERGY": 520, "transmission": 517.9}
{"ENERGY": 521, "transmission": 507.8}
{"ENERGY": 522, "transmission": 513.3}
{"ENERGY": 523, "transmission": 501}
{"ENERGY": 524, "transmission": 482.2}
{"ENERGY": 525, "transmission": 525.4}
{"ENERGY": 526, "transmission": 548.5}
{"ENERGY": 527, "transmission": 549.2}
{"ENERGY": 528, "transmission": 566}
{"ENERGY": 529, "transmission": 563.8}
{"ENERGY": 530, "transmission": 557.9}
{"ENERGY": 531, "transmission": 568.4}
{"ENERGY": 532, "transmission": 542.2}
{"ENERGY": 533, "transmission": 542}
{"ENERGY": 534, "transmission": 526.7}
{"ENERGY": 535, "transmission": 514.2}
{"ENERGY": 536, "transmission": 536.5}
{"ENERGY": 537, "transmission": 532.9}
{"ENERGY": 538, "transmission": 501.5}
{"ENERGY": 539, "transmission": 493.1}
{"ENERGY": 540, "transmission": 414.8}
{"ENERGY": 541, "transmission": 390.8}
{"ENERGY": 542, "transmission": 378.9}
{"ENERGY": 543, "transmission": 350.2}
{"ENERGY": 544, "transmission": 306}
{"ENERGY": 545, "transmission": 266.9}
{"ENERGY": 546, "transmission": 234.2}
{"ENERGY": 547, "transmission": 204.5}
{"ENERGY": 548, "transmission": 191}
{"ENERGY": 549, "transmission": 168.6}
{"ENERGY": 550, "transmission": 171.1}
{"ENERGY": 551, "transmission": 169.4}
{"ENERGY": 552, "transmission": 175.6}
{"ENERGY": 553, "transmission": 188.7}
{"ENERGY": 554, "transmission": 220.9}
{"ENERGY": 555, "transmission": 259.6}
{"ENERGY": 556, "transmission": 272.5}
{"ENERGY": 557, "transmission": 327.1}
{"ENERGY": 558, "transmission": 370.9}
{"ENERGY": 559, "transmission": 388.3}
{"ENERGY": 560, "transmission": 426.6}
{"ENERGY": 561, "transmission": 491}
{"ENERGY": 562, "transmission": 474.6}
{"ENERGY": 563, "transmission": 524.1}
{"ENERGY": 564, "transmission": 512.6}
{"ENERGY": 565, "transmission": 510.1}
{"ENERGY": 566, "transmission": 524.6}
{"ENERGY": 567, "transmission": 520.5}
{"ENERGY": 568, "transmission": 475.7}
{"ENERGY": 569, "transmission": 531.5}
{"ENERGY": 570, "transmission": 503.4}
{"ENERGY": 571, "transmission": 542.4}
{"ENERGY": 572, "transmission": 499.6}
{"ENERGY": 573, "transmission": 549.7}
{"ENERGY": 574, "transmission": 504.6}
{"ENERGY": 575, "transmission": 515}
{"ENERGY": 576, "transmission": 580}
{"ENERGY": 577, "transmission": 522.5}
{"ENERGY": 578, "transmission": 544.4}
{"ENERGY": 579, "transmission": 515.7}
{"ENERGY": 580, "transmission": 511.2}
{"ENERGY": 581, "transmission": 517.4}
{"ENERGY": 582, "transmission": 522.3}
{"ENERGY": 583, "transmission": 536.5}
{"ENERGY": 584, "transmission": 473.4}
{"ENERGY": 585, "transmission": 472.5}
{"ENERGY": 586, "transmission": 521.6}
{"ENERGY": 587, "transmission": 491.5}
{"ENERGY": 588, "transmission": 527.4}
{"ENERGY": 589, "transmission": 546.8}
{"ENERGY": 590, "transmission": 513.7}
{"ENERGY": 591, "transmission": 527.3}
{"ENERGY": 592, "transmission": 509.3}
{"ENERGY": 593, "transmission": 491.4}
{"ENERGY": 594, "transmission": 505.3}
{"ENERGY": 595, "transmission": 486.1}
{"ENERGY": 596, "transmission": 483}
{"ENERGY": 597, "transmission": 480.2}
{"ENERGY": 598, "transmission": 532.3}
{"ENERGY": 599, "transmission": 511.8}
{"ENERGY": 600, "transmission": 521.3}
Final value 1.34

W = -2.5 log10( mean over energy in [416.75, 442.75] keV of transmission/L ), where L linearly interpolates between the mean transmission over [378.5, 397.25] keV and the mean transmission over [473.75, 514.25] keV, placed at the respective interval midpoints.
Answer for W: 0.35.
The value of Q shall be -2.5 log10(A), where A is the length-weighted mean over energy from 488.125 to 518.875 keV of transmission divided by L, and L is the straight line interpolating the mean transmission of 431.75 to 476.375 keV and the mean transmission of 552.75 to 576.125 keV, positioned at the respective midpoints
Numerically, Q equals -0.24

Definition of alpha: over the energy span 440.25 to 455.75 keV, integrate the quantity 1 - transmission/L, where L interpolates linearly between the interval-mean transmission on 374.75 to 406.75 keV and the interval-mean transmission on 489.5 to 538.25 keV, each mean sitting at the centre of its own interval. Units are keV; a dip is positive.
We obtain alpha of 3.8 keV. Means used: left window 432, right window 529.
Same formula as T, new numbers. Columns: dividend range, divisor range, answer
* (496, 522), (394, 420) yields 1.33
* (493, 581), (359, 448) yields 1.18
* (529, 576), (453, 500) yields 0.82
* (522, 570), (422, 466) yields 1.12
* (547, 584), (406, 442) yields 1.19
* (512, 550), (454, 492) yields 0.92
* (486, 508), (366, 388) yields 1.23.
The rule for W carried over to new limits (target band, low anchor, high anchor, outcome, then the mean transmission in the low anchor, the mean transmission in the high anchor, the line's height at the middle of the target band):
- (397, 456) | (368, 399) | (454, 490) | 0.267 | 440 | 498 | 468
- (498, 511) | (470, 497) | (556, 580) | -0.021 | 532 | 489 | 521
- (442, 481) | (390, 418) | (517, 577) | -0.072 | 403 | 439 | 418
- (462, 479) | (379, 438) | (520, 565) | -0.239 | 396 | 410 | 402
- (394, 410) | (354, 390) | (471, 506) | 0.147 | 436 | 531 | 461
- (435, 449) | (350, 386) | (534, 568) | 0.284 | 437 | 368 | 409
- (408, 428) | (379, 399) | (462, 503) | 0.223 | 448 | 517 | 469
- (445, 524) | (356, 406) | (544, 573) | -0.250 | 434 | 365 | 394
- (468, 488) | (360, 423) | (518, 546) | -0.147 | 420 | 487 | 461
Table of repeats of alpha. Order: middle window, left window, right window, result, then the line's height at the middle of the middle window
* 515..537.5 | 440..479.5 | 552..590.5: -3.7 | 455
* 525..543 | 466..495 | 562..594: 0.4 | 520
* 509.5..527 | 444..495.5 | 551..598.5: -1.7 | 472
